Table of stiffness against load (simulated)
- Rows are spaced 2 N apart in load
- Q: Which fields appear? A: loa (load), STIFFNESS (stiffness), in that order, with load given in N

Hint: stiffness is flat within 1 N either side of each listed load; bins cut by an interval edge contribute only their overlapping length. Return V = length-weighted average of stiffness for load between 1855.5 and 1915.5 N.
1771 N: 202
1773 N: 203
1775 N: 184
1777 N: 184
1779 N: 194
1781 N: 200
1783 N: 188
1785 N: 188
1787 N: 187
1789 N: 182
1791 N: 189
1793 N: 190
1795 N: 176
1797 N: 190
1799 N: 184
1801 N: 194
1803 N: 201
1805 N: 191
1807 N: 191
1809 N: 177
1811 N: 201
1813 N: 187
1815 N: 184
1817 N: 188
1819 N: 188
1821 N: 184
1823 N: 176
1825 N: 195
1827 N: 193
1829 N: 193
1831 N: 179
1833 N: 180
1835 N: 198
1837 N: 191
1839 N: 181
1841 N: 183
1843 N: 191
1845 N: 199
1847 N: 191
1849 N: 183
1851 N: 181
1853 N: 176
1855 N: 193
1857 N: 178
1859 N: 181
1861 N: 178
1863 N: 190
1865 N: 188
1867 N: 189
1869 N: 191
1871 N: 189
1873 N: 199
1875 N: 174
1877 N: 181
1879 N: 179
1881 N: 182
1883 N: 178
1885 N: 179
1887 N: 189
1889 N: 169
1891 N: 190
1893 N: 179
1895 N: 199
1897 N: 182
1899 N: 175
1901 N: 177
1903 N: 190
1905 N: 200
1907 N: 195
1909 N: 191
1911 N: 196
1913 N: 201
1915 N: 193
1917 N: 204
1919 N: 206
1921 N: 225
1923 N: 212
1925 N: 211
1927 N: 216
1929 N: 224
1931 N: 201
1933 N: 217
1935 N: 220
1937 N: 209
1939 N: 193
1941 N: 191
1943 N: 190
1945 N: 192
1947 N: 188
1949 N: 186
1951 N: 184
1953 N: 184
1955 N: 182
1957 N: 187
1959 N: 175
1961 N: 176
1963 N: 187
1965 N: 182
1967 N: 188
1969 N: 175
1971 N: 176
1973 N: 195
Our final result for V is 186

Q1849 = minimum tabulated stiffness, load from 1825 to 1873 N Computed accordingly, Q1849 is 176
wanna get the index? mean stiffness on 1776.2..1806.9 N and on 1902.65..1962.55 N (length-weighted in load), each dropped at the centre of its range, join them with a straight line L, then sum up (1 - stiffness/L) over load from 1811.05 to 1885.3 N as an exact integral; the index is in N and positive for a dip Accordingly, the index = 2.6 N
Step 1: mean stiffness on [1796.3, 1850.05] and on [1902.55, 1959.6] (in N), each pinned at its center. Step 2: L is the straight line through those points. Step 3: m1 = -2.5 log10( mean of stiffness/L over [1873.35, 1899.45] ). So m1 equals 0.074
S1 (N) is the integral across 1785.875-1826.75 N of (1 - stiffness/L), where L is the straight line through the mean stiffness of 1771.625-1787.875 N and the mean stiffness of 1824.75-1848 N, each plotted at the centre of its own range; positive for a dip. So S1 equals 0.5 N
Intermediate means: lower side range 191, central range 188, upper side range 189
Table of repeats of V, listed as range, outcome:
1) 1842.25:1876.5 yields 186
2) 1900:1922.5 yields 198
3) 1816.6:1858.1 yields 187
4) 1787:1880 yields 187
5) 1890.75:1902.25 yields 183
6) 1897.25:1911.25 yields 188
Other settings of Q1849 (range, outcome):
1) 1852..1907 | 169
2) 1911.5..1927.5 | 193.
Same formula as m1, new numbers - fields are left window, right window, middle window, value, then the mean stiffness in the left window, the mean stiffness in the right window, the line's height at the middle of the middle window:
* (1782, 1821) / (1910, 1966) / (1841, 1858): 0.03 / 188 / 198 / 191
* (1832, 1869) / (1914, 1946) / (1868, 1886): 0.05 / 186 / 206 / 193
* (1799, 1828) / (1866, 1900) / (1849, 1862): 0.03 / 189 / 184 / 186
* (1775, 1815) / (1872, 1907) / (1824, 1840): -0.01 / 189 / 184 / 187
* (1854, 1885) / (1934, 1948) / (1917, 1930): -0.11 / 184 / 198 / 194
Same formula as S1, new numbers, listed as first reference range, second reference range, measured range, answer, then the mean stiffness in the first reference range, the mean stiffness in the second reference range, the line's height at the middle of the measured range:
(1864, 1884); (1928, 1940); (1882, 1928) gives 1.08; 185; 211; 198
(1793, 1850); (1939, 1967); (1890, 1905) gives 0.08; 188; 185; 187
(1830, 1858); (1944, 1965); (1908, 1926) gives -1.92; 186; 184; 185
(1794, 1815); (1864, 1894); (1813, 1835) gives 0.12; 189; 184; 188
